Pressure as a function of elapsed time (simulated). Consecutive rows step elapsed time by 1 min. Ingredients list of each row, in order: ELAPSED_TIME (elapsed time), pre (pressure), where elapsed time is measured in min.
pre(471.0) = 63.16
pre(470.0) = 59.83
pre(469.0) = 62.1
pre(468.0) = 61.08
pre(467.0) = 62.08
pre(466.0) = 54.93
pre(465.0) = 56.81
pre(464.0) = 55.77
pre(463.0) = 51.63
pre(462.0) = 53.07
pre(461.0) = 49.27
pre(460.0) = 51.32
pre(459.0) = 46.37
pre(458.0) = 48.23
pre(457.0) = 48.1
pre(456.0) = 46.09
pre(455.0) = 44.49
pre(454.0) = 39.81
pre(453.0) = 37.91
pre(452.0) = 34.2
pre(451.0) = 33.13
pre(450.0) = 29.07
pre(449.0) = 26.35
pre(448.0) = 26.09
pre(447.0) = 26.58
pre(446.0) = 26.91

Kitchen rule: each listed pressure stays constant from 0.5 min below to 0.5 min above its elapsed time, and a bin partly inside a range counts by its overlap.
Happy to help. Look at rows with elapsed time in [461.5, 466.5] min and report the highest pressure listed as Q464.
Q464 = 56.81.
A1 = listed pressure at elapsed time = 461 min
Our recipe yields 49.27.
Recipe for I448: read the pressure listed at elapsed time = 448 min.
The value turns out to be 26.09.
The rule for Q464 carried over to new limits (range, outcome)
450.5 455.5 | 44.49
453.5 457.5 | 48.1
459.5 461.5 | 51.32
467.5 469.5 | 62.1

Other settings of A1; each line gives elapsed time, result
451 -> 33.13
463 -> 51.63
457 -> 48.1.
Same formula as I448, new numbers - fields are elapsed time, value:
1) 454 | 39.81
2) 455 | 44.49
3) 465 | 56.81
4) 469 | 62.1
